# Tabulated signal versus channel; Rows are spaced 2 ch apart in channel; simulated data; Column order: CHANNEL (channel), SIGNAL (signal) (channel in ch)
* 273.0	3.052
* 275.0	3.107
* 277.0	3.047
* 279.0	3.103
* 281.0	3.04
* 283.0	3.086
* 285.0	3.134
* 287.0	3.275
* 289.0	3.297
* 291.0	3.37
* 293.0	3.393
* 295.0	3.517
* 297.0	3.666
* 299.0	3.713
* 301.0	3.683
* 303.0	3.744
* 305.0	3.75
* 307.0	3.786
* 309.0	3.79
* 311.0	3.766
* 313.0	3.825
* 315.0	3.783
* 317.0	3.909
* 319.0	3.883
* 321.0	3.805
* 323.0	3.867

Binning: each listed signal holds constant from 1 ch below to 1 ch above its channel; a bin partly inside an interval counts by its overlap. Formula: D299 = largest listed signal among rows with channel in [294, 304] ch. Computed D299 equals 3.744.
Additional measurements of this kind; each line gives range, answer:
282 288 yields 3.275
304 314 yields 3.825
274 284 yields 3.107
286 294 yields 3.393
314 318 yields 3.909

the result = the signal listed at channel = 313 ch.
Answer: 3.825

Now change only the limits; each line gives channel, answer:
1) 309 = 3.79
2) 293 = 3.393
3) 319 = 3.883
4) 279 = 3.103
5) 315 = 3.783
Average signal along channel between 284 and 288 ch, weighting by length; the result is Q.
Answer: 3.2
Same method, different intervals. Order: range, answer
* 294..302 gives 3.64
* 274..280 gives 3.09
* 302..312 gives 3.77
